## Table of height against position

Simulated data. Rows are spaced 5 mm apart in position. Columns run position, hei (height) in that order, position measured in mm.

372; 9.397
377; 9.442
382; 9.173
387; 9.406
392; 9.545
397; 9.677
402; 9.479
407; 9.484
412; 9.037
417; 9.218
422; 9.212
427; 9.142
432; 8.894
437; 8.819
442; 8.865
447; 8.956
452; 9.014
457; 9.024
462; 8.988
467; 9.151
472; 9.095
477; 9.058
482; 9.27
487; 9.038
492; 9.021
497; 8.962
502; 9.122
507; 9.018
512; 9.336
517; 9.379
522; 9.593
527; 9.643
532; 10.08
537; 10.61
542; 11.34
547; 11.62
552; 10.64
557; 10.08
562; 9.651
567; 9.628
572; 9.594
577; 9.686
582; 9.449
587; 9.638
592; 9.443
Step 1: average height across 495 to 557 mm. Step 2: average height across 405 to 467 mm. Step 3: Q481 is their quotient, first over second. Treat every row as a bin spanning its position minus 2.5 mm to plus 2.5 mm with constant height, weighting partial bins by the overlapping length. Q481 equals 1.1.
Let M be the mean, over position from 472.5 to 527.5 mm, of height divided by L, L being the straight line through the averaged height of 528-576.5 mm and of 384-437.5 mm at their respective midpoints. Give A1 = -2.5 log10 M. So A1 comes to 0.08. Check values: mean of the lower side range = 9.28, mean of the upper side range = 10.3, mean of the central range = 9.2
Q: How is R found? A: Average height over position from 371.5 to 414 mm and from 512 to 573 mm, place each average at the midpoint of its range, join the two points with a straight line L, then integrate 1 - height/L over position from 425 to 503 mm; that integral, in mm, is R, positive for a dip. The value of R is 5.84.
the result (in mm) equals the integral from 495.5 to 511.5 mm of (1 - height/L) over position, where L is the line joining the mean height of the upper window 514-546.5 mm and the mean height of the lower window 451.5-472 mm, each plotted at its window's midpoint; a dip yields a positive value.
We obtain 1.1 mm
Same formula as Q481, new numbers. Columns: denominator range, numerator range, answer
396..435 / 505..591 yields 1.07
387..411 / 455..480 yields 0.95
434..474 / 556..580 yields 1.08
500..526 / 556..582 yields 1.04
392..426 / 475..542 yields 1.01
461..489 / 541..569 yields 1.15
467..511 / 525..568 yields 1.14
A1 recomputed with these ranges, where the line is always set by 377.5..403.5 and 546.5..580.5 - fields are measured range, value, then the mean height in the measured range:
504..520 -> 0.07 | 9.25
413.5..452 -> 0.07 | 9.02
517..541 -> -0.01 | 10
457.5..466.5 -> 0.08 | 9.03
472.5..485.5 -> 0.07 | 9.14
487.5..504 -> 0.09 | 9.03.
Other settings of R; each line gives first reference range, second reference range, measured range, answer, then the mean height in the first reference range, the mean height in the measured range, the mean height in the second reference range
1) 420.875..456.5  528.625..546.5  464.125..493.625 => 1.8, 8.98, 9.11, 10.7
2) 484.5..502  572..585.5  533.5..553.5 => -3.6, 9.02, 11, 9.58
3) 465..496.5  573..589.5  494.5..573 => -4.5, 9.1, 9.9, 9.59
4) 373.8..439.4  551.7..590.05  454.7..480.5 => 1.0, 9.27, 9.07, 9.74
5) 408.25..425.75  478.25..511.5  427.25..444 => 0.5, 9.18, 8.9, 9.09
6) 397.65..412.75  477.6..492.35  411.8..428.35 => 0.3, 9.41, 9.17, 9.12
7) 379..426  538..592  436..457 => 1.4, 9.35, 8.93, 10.1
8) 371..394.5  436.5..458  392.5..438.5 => -0.4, 9.39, 9.24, 8.94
